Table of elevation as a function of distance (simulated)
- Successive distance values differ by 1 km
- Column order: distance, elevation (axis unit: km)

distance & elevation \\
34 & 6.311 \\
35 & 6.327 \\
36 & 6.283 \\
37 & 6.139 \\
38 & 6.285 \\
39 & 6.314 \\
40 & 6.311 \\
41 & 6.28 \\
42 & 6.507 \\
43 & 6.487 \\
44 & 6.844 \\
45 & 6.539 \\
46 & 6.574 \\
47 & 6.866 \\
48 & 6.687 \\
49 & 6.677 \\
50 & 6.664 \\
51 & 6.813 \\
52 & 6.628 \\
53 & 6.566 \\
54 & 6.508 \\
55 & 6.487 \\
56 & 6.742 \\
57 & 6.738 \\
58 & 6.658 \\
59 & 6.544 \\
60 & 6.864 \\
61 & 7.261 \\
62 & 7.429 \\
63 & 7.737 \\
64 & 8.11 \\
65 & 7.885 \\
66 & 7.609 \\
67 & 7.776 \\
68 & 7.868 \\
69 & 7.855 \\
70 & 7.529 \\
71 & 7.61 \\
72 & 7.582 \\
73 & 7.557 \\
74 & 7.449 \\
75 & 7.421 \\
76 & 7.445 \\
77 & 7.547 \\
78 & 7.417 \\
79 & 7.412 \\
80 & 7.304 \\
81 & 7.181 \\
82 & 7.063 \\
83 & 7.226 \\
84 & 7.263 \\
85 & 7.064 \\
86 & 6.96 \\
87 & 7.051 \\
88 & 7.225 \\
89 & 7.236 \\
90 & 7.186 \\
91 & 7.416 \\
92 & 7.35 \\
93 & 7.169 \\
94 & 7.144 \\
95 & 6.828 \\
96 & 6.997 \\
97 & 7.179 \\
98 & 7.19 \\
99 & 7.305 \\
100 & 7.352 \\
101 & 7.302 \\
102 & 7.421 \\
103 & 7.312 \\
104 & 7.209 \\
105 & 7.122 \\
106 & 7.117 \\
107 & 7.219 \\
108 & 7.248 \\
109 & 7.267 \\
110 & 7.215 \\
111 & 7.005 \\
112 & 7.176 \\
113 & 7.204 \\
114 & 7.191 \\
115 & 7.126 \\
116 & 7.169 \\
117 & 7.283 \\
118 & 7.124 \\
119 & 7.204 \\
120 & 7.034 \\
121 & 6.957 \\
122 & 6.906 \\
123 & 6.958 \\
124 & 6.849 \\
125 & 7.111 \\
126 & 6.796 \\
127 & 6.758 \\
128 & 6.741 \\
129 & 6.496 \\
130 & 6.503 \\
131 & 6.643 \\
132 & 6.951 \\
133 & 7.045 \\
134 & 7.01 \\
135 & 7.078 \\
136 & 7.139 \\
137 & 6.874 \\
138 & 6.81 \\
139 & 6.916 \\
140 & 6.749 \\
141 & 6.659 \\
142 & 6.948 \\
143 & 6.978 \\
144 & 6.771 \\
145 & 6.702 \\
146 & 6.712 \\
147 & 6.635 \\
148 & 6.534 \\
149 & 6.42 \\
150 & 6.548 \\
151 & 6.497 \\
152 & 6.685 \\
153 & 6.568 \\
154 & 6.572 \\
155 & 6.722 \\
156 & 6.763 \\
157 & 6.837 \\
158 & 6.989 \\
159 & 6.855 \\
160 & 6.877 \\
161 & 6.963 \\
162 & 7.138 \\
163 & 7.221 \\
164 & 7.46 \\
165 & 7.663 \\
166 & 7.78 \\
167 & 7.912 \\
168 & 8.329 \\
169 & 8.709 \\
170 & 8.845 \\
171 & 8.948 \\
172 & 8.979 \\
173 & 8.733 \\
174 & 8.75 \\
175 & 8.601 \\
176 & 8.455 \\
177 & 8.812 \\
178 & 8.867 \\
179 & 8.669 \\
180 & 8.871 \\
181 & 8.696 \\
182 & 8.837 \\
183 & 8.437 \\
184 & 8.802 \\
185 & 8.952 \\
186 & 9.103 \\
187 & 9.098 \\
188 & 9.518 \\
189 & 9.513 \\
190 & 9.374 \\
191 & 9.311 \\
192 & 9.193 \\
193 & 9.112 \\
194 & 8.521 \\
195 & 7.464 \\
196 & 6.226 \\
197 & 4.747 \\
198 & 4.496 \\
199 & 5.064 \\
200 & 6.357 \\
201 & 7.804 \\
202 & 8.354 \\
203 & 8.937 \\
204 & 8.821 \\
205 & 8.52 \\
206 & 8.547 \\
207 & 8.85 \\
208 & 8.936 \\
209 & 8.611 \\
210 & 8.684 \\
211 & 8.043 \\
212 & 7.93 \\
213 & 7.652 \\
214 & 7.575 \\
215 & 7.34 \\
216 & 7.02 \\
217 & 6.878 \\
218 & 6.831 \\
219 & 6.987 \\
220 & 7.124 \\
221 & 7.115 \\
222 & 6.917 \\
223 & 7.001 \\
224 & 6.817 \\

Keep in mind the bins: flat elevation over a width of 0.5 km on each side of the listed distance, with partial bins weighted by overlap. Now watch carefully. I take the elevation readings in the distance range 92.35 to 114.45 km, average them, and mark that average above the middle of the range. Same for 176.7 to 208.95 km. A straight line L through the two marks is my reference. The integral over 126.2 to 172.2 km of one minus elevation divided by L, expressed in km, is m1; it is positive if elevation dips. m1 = 4.0 km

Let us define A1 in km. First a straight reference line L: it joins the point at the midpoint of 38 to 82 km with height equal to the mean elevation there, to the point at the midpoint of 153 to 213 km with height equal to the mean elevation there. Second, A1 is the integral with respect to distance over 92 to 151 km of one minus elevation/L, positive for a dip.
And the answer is 4.4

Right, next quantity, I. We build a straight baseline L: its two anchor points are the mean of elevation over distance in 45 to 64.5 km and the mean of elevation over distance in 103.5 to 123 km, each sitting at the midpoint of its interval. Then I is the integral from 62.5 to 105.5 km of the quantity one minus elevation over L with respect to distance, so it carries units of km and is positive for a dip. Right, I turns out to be -2.27 km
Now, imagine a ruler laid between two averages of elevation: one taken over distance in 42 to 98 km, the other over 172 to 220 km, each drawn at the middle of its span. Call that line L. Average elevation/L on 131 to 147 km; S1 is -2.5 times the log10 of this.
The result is 0.12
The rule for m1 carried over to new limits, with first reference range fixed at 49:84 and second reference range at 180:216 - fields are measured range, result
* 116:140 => 2.32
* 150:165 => 1.88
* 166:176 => -0.79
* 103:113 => 0.46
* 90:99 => 0.32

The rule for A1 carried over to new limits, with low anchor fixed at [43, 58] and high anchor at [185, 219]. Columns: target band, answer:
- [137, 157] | 2.1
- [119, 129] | 0.5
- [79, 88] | -0.3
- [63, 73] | -1.4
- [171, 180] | -1.2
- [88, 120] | -0.4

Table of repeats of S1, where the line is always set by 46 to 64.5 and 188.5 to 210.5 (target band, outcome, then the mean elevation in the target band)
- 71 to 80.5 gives -0.06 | 7.47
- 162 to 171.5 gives -0.04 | 8.05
